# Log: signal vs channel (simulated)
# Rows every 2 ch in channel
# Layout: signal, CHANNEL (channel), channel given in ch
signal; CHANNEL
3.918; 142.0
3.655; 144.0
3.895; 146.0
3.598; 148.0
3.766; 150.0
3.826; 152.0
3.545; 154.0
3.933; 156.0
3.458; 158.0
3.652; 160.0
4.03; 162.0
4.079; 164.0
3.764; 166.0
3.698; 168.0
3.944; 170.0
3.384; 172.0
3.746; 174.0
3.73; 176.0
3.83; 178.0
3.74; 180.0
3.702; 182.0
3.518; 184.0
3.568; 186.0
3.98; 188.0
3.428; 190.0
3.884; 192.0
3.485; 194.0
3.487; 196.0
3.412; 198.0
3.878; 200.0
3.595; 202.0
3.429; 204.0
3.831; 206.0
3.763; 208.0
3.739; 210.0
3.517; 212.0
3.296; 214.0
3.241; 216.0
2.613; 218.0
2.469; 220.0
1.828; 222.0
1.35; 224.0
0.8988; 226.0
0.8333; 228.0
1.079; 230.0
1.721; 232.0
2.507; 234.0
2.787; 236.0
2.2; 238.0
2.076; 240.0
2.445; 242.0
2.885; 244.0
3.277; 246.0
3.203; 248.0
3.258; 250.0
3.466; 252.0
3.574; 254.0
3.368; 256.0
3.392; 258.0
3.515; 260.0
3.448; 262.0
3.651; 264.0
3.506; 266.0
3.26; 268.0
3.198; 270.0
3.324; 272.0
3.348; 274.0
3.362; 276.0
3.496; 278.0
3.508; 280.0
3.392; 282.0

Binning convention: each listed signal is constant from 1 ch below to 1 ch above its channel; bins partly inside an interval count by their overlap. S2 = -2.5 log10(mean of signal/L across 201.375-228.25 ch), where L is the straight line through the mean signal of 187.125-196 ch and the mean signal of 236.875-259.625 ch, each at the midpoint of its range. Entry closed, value 0.227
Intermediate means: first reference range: 3.67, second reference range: 3.03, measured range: 2.78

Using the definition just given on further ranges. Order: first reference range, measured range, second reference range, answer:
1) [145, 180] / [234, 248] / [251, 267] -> 0.32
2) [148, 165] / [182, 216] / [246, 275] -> 0.00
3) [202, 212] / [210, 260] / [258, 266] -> 0.35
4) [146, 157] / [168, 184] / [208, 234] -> -0.15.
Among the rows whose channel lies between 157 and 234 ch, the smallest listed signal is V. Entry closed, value 0.8333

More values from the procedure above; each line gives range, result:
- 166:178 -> 3.384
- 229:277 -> 1.079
